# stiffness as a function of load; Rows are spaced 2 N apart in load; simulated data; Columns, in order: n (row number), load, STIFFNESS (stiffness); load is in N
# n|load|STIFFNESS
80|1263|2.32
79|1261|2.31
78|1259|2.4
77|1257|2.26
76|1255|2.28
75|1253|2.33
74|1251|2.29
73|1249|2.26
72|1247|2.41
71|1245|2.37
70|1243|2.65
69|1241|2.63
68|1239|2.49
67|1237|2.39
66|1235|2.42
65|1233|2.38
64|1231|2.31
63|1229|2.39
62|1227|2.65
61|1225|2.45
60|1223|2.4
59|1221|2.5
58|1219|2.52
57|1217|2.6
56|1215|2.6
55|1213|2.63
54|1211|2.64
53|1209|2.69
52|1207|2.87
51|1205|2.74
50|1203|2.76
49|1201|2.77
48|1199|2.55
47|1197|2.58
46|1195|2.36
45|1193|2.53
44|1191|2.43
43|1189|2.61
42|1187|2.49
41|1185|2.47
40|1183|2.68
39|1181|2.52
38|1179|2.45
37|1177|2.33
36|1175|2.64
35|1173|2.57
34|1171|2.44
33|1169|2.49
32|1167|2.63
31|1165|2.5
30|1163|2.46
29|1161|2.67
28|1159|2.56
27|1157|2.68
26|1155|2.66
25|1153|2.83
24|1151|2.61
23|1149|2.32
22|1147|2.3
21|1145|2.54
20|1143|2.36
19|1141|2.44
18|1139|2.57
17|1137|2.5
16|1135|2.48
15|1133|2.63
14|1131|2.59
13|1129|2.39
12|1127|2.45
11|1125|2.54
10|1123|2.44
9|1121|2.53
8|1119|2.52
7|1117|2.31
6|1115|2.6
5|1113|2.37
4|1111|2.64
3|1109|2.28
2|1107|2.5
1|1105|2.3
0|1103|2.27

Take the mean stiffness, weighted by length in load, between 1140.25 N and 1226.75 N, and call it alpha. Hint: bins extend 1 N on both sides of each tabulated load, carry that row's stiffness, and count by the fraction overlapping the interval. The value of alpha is 2.56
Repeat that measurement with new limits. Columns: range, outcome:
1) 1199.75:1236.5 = 2.57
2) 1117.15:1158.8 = 2.52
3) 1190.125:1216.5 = 2.63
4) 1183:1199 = 2.51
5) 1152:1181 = 2.56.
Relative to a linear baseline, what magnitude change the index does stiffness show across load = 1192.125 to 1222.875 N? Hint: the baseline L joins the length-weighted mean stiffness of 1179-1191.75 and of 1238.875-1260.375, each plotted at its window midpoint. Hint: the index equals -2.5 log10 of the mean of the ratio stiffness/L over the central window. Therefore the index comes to -0.058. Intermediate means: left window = 2.53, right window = 2.39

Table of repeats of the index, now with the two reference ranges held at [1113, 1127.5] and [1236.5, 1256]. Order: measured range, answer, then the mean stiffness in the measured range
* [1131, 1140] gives -0.03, 2.55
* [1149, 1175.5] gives -0.06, 2.58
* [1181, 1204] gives -0.05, 2.56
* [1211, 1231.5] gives -0.04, 2.52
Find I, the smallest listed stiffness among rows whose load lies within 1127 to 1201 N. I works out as 2.3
